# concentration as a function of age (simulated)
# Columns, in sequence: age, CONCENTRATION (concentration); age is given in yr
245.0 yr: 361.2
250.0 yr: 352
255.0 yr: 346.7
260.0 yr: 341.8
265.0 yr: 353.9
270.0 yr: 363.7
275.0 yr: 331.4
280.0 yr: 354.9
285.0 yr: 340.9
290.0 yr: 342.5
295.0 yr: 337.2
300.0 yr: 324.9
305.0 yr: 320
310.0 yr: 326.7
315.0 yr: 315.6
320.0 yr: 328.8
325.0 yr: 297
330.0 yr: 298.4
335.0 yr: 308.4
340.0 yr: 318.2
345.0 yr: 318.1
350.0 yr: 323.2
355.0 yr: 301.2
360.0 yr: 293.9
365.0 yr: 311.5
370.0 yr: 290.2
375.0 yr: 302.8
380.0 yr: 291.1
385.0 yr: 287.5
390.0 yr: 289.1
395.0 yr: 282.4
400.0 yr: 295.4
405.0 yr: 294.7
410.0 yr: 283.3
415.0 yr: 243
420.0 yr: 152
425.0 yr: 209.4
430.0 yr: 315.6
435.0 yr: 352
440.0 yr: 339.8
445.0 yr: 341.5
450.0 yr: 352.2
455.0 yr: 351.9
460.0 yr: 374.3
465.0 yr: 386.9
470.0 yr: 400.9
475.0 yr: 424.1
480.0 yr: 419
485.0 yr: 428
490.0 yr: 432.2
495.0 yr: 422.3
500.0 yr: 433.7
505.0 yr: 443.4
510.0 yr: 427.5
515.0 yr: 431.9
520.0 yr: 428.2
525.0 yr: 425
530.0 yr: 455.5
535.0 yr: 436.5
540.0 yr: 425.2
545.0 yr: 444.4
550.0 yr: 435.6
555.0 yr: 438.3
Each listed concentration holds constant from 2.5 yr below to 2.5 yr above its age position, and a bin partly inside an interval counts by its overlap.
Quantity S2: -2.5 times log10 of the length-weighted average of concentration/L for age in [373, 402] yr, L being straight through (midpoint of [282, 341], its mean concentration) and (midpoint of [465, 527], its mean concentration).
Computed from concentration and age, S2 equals 0.24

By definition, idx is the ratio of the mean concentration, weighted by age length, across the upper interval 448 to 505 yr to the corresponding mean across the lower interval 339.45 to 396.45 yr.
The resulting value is 1.35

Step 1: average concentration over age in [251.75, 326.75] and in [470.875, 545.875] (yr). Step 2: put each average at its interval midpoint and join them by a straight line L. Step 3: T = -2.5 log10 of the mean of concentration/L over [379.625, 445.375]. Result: 0.35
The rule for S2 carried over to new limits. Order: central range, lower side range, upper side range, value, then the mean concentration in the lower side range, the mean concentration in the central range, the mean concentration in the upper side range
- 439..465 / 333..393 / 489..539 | 0.07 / 303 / 356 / 433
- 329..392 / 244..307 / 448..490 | 0.21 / 344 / 303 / 395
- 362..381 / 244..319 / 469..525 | 0.25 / 340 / 299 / 427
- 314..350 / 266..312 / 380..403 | 0.02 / 339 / 313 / 289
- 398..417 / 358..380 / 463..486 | 0.21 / 299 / 280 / 411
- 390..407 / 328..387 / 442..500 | 0.16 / 304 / 290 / 395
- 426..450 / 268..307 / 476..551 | 0.21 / 339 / 331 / 432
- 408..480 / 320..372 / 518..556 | 0.15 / 307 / 327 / 436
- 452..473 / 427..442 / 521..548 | -0.05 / 331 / 379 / 437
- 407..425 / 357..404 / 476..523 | 0.42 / 294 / 226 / 429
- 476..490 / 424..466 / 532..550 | -0.13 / 339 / 425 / 436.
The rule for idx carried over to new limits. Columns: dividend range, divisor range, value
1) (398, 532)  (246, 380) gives 1.13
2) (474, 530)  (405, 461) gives 1.44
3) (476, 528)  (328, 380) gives 1.40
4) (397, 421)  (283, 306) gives 0.78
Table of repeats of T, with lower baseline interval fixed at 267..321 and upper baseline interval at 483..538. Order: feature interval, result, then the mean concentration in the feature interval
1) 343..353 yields 0.13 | 320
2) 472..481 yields -0.01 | 421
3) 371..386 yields 0.26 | 294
